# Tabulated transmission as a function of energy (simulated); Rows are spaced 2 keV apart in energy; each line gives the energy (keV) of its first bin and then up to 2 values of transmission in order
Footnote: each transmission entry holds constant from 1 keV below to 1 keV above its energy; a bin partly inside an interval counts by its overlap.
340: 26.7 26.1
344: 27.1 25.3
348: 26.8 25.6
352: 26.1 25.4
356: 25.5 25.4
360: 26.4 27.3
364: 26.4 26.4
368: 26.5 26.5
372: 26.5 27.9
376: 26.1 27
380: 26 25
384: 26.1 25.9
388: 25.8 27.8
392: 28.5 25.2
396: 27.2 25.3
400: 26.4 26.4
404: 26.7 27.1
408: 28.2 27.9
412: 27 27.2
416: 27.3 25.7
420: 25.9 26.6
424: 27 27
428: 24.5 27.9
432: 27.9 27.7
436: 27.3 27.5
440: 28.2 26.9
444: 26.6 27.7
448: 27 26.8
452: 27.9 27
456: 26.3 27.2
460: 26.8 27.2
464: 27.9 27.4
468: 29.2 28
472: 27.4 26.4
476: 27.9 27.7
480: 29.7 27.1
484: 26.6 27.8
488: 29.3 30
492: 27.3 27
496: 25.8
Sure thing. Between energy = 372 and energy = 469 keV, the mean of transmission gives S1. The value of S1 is 26.9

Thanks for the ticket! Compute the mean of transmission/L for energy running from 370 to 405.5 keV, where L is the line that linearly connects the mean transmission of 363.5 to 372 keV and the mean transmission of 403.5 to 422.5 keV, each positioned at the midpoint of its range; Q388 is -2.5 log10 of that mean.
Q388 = 0.01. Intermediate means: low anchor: 26.5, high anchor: 27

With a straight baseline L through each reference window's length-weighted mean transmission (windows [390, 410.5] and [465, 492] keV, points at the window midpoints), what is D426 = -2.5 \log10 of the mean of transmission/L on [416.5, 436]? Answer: 0.022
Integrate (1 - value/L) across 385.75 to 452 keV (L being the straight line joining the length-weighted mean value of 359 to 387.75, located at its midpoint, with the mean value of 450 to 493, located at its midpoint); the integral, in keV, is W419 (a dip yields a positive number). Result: 0.2 keV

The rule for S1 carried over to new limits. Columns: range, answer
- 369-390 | 26.4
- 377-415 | 26.7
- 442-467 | 27.1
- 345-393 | 26.3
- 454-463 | 26.9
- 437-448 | 27.3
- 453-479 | 27.4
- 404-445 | 27.1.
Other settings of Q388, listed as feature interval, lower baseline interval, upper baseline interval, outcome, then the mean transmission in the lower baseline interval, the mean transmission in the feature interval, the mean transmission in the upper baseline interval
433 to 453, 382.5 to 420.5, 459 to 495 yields 0.00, 26.7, 27.4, 27.8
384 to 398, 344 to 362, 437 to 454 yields 0.00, 26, 26.6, 27.3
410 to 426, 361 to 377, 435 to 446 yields 0.01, 26.7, 26.8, 27.3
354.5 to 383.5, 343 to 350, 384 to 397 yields 0.01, 26.3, 26.3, 26.7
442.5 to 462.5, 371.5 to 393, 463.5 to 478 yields 0.02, 26.6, 27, 27.7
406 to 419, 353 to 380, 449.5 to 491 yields -0.01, 26.4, 27.2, 27.7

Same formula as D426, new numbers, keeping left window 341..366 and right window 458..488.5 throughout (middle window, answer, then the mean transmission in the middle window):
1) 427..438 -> 0.003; 27.1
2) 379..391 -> 0.018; 26.1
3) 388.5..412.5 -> -0.008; 27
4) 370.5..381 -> -0.011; 26.7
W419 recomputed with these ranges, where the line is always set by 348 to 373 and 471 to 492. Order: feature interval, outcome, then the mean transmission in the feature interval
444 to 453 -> 0.1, 27.3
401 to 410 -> -0.1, 27.2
